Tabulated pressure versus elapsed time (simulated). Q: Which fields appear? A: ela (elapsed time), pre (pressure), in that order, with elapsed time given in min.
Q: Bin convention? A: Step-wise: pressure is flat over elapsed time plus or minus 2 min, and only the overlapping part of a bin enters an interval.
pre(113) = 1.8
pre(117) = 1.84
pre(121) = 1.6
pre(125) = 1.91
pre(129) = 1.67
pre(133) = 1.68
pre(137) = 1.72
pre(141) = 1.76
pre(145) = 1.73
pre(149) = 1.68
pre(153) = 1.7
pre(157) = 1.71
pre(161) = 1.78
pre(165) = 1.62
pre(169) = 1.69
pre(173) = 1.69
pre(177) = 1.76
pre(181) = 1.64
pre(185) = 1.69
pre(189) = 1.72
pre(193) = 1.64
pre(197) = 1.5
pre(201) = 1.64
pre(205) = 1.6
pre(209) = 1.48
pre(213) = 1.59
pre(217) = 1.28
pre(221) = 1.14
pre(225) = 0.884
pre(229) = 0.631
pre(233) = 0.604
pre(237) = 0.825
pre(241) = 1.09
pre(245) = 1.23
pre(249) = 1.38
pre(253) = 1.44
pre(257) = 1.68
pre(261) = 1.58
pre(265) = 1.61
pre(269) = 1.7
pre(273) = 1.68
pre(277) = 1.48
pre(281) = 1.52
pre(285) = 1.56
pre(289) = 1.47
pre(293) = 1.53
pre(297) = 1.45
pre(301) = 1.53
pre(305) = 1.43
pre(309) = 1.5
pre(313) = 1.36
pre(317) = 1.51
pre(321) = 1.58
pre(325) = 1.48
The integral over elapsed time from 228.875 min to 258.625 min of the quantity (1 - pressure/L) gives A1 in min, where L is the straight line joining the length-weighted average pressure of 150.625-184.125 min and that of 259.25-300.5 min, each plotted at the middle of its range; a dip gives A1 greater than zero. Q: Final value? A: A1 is 8.7 min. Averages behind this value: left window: 1.7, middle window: 1.13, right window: 1.56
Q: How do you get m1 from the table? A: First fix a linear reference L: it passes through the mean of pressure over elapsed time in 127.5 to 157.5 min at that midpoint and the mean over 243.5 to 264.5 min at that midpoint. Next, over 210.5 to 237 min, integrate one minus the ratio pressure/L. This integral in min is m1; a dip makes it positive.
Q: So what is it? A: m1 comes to 9.1 min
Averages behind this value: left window 1.71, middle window 1.02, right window 1.48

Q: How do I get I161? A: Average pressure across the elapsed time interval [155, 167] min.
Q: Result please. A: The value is 1.7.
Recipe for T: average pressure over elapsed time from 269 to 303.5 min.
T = 1.54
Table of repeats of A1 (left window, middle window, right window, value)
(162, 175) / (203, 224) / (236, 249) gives -0.83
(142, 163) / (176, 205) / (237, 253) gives -2.64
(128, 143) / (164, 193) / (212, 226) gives -4.57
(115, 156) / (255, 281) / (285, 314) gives -1.50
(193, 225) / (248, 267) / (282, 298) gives -0.87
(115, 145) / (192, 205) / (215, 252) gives -3.39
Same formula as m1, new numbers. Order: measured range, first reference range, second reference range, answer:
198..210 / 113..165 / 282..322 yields 0.4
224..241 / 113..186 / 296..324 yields 8.8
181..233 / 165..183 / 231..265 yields 4.5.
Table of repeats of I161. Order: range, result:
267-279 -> 1.62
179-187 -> 1.67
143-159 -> 1.71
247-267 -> 1.54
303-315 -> 1.43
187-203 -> 1.62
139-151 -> 1.72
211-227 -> 1.22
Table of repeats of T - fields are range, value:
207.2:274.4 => 1.28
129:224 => 1.62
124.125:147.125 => 1.74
